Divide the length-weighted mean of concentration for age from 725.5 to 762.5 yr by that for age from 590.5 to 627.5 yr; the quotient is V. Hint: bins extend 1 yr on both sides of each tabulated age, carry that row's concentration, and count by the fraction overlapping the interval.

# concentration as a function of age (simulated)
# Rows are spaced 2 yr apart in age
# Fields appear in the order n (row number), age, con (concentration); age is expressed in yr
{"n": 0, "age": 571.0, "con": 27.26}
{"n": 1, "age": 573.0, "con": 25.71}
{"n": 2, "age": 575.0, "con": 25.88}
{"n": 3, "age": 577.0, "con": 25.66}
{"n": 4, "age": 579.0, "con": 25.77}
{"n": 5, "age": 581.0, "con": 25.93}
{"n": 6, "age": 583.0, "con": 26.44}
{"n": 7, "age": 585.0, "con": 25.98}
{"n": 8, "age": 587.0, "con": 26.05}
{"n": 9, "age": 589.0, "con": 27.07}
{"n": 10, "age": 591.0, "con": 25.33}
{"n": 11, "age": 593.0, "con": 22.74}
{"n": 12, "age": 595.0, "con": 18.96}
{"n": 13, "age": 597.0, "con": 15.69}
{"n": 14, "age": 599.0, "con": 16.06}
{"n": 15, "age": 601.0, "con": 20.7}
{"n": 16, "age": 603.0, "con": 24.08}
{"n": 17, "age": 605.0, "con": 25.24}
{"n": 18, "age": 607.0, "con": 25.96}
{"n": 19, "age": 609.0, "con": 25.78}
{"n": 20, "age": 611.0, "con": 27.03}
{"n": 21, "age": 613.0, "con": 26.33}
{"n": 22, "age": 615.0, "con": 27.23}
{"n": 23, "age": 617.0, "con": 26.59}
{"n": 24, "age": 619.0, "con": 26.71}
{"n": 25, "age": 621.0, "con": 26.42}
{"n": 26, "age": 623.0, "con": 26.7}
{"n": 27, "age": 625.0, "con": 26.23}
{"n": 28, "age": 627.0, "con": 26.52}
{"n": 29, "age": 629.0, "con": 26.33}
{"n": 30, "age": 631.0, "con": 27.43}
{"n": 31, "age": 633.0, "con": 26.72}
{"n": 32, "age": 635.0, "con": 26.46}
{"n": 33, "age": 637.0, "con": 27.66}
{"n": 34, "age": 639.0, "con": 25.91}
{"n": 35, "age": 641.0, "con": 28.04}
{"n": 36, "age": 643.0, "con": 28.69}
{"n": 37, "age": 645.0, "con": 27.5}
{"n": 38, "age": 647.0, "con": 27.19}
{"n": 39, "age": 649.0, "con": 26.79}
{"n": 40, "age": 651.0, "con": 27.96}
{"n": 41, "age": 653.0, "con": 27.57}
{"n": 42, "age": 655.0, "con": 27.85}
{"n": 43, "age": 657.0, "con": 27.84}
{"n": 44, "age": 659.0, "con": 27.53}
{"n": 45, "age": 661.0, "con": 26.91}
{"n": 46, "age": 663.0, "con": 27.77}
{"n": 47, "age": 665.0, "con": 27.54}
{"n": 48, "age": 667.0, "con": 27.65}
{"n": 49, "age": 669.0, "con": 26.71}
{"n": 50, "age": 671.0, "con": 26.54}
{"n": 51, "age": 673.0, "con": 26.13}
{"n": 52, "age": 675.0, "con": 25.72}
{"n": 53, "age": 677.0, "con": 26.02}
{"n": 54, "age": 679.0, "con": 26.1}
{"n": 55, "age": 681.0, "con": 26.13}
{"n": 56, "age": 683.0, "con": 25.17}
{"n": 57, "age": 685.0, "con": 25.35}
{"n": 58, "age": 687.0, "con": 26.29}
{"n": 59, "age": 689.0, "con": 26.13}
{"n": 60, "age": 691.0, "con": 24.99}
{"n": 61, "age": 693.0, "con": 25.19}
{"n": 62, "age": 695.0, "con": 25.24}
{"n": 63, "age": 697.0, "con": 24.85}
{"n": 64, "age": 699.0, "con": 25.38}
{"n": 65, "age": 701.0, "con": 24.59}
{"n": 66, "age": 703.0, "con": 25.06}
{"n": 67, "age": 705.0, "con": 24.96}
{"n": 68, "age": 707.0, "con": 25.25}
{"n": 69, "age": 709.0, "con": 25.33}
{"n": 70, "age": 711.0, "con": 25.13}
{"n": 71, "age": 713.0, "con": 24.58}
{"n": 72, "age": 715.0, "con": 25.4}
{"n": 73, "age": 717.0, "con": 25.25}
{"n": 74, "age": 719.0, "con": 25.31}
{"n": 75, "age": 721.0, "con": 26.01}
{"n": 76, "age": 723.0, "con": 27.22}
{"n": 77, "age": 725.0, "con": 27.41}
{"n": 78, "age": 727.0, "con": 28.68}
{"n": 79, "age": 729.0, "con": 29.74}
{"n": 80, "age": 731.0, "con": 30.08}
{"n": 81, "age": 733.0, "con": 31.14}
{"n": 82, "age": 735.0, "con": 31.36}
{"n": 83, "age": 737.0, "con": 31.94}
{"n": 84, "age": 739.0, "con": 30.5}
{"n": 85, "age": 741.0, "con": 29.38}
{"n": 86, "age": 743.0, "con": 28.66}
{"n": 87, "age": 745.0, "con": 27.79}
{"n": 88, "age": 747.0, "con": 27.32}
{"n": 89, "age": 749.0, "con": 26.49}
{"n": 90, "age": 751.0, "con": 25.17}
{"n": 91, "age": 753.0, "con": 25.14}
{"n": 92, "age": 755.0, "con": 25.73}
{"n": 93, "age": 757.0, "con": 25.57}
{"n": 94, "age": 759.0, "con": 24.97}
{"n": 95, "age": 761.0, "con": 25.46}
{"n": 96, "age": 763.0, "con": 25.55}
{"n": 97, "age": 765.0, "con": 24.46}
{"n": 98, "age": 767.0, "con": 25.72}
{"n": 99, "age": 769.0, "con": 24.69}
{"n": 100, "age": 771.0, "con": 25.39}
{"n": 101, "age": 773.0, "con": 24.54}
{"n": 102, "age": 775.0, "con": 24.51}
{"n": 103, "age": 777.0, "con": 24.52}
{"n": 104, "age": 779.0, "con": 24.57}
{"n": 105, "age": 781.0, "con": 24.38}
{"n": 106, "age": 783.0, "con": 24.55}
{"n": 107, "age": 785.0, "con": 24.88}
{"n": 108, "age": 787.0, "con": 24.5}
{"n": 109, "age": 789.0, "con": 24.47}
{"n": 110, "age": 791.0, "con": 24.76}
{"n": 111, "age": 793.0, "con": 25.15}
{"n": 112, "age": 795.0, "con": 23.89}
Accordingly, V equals 1.2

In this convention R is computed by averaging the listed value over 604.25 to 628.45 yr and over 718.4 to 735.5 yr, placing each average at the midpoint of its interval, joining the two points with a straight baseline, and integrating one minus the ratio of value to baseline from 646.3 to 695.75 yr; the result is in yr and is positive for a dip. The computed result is 1.6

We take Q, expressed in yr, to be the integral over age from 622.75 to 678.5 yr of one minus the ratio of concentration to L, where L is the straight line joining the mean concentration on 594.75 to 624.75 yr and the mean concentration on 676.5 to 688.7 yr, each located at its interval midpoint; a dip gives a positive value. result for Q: -4.37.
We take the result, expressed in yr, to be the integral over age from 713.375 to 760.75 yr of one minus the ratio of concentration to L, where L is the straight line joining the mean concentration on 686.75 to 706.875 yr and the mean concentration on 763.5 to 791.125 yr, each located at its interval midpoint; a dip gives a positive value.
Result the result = -5.0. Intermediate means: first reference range 25.2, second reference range 24.7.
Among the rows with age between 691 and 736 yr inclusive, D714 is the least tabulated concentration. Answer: 24.58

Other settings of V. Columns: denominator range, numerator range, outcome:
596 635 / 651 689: 1.07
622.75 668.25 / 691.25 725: 0.93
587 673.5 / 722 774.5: 1.05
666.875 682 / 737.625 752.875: 1.06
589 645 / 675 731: 1.03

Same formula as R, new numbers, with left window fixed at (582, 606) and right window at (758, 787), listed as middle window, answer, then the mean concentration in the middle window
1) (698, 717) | -0.8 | 25.1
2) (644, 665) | -3.5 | 27.5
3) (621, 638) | -2.5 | 26.7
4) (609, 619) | -1.6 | 26.7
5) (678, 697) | -1.3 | 25.6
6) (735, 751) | -2.8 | 28.8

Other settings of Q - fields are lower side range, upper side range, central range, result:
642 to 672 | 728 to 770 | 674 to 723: 3.64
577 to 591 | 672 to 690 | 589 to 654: 1.35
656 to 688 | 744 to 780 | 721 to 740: -2.77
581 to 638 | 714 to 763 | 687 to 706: 1.07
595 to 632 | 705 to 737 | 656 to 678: -0.83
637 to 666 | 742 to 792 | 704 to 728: 0.39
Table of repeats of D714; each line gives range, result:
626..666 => 25.91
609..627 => 25.78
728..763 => 24.97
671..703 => 24.59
